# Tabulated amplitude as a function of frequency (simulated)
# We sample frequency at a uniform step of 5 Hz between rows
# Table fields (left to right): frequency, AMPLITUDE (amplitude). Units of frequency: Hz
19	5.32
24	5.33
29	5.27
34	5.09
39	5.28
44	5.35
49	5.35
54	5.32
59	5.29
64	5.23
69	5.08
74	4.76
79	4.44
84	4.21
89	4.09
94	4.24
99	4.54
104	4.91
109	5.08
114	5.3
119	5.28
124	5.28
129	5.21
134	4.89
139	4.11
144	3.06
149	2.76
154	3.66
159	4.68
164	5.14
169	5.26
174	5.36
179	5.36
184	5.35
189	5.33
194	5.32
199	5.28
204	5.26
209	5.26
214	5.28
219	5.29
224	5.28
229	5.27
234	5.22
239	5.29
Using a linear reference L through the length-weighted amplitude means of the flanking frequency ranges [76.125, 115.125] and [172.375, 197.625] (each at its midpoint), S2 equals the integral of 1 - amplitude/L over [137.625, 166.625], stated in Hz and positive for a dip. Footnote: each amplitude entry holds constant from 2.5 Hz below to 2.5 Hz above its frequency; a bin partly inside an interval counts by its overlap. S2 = 6.7 Hz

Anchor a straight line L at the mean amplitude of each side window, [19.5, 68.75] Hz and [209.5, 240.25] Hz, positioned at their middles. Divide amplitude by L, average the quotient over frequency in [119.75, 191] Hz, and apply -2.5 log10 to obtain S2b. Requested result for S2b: 0.13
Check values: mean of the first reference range 5.27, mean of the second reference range 5.27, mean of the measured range 4.69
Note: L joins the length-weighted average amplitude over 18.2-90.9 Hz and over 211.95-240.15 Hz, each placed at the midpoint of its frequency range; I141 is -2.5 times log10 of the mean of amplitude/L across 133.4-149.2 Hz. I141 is 0.36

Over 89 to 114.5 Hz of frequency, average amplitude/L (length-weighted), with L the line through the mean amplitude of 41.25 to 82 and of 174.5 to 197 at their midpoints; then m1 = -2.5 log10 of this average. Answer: 0.103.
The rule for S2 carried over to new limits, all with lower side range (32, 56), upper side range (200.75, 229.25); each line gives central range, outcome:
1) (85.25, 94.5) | 2.0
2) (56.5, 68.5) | 0.1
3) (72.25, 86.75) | 2.3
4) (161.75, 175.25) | 0.1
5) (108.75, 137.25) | 0.7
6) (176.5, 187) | -0.2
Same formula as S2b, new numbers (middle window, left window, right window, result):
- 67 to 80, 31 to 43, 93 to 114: 0.04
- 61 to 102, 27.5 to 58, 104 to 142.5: 0.12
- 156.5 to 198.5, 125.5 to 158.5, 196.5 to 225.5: -0.12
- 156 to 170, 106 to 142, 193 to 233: 0.04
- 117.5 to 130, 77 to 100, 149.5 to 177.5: -0.18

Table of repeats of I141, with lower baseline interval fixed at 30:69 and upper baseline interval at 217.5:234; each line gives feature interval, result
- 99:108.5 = 0.09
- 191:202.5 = -0.01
